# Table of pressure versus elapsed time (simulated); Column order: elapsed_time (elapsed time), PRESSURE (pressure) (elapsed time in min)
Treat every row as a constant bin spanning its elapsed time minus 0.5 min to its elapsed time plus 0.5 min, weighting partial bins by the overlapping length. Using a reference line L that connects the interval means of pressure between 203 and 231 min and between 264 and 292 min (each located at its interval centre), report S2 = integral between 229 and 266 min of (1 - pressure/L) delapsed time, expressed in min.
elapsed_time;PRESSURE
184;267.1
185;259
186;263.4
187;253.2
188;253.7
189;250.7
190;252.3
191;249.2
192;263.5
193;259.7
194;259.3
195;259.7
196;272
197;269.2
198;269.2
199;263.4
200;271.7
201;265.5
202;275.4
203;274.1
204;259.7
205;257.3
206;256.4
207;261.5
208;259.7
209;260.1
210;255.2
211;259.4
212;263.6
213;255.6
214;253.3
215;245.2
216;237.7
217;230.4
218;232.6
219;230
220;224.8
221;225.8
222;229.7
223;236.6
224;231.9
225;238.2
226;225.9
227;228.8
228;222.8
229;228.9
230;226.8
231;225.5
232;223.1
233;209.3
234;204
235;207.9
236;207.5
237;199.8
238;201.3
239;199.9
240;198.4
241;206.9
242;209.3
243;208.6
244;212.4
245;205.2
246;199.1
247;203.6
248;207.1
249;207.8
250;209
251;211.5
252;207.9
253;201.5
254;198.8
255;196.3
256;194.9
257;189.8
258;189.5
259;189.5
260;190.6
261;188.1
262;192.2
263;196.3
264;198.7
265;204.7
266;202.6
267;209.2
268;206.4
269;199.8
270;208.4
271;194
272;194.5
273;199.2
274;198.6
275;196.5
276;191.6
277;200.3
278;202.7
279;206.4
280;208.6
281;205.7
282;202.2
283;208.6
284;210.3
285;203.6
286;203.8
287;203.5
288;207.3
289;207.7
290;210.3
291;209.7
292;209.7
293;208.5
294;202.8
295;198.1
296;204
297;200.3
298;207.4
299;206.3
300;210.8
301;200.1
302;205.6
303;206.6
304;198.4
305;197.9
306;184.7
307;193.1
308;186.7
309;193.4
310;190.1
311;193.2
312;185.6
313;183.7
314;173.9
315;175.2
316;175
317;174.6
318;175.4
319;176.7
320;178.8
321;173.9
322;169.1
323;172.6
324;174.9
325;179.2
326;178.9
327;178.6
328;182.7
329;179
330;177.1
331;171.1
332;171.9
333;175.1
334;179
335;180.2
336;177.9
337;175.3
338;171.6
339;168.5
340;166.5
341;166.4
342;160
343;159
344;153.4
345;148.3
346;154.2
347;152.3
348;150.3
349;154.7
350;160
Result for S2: 3.2 min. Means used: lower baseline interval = 242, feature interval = 204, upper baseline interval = 204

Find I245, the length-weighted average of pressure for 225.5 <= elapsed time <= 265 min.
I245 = 206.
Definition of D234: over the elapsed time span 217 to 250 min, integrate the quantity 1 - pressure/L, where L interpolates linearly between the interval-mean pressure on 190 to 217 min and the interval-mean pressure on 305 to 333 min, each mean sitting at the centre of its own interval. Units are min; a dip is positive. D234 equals 3.2 min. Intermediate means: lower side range 260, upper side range 180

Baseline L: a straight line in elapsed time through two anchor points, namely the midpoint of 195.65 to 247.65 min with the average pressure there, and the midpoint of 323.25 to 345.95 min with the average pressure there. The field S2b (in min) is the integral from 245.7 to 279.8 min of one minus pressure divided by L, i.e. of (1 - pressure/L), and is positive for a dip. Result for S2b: 1.91 min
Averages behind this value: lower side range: 235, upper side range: 171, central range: 200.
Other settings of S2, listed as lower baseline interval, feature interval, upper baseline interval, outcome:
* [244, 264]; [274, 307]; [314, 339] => -2.8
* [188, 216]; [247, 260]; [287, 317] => 1.6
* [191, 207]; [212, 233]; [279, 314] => 1.4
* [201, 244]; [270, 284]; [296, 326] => 0.3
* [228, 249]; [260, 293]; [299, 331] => -0.9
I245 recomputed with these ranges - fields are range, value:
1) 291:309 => 201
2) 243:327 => 197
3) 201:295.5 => 216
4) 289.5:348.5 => 182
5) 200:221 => 253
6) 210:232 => 236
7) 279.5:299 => 206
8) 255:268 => 196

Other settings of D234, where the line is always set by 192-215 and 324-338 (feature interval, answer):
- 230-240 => 1.3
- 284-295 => -0.1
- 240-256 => 1.9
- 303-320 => 0.4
